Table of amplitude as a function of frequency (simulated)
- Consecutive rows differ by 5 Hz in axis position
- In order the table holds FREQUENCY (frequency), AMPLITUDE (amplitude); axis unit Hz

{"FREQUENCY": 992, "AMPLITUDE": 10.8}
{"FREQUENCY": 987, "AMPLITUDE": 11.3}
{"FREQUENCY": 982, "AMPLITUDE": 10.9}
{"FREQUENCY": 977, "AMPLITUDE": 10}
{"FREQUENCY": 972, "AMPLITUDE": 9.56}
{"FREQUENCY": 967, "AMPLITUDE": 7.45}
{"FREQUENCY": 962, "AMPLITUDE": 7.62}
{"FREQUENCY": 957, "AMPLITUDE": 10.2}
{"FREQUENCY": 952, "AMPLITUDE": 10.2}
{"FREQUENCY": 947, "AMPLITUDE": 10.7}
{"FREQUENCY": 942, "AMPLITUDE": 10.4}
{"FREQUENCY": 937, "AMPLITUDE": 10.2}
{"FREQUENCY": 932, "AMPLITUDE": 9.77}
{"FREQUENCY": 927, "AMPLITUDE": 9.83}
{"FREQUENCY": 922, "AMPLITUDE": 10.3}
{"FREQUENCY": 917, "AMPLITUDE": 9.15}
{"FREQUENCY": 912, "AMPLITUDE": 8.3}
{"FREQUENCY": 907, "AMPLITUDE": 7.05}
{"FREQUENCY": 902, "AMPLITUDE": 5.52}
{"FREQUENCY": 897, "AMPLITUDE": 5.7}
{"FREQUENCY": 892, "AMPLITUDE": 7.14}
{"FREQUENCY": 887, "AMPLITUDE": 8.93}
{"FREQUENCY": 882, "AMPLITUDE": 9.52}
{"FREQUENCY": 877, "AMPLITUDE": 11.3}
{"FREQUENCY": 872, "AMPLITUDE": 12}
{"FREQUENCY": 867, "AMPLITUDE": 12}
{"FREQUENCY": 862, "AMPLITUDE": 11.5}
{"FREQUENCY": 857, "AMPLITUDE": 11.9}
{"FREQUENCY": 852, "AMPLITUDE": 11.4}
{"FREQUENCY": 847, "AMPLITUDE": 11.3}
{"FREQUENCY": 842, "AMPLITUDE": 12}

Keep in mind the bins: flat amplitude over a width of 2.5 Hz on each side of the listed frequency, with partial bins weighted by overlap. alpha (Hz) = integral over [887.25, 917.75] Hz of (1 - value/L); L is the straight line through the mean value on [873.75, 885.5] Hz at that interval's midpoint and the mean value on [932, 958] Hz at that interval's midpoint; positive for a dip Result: 9.41 Hz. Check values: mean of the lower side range 10.4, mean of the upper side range 10.3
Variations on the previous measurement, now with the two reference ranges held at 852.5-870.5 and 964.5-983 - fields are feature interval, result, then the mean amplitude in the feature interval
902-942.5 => 5.2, 9.09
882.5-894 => 2.9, 8.33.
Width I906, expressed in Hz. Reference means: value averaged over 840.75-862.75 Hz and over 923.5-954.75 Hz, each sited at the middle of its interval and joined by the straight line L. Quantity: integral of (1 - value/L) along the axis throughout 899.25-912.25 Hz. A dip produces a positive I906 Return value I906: 4.9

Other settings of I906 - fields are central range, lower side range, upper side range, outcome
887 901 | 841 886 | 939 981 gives 5.2 Hz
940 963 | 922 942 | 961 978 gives -1.6 Hz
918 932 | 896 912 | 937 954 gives -2.4 Hz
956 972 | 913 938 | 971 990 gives 2.9 Hz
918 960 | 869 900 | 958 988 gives -3.8 Hz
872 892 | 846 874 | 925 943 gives 2.5 Hz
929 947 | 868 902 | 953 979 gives -2.4 Hz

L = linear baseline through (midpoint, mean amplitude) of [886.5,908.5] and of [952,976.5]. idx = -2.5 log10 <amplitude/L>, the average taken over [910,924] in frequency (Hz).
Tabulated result -0.25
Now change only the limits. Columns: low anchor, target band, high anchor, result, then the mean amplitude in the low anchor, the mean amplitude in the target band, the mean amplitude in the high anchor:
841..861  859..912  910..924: 0.16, 11.6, 9.06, 9.25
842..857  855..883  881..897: -0.17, 11.6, 11.5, 7.99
